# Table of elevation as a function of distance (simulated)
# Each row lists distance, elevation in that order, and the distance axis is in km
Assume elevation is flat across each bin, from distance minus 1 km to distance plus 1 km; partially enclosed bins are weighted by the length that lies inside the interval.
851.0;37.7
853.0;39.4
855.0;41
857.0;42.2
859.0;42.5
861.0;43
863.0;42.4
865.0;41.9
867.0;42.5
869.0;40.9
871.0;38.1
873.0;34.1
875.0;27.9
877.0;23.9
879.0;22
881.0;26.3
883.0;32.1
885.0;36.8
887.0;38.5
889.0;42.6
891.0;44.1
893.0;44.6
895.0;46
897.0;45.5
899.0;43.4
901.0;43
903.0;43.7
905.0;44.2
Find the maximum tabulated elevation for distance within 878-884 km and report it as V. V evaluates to 32.1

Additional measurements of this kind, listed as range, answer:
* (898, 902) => 43.4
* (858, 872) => 43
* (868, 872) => 40.9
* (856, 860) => 42.5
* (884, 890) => 42.6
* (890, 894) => 44.6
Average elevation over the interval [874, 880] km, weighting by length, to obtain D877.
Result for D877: 24.6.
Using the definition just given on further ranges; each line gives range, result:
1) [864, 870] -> 41.8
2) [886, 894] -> 42.5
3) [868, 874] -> 37.7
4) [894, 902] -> 44.5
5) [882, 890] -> 37.5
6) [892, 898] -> 45.4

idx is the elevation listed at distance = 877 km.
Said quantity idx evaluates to 23.9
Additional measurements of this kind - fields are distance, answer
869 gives 40.9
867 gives 42.5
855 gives 41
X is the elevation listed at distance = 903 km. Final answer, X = 43.7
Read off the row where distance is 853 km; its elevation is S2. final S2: 39.4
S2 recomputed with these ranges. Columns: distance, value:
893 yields 44.6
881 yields 26.3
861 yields 43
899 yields 43.4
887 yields 38.5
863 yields 42.4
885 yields 36.8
